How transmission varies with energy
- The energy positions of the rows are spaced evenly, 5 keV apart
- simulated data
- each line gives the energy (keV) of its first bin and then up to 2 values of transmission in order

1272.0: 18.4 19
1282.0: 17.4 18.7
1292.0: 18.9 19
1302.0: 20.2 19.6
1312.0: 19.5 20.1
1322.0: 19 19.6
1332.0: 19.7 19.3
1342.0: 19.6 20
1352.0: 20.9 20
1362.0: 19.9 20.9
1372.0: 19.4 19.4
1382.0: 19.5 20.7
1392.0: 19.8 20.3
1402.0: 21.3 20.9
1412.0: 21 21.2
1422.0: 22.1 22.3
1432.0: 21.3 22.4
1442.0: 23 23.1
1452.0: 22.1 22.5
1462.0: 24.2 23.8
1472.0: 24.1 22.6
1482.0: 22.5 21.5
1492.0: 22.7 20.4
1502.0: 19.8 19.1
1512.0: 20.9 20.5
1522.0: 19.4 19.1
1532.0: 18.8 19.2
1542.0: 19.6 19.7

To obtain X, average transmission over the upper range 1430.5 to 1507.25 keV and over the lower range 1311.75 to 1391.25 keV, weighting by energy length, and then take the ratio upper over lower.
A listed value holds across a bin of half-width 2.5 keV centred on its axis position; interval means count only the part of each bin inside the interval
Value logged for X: 1.12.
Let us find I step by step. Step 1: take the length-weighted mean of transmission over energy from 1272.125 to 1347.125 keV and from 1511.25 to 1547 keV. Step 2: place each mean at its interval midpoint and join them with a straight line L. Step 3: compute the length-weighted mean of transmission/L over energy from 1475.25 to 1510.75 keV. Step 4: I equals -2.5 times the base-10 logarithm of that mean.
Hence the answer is -0.09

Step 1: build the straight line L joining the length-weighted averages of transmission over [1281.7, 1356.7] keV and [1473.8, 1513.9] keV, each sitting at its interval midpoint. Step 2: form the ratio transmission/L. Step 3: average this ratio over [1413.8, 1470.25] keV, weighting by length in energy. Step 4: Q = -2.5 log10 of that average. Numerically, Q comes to -0.09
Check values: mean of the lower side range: 19.5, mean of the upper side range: 21.2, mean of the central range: 22.5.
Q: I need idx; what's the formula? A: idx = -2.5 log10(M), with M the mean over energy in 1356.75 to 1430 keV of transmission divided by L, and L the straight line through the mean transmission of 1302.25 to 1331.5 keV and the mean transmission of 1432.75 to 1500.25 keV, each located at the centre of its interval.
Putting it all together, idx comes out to 0.029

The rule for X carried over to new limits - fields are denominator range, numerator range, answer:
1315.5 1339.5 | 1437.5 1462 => 1.17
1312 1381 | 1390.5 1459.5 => 1.09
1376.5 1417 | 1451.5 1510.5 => 1.08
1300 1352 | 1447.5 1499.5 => 1.15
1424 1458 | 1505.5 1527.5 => 0.89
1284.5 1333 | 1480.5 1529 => 1.06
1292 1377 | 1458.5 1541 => 1.07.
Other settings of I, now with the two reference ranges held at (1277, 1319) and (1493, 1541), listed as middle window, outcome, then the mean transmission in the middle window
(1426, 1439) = -0.126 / 22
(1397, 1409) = -0.080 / 20.9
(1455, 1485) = -0.184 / 23.3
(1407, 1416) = -0.082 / 21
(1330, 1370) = -0.040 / 20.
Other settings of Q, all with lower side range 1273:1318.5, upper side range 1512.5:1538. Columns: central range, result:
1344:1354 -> -0.06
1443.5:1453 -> -0.17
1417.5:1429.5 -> -0.14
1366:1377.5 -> -0.03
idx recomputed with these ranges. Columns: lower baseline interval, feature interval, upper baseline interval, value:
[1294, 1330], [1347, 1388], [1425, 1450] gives 0.04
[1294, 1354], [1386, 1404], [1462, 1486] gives 0.05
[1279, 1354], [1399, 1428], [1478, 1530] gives -0.07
